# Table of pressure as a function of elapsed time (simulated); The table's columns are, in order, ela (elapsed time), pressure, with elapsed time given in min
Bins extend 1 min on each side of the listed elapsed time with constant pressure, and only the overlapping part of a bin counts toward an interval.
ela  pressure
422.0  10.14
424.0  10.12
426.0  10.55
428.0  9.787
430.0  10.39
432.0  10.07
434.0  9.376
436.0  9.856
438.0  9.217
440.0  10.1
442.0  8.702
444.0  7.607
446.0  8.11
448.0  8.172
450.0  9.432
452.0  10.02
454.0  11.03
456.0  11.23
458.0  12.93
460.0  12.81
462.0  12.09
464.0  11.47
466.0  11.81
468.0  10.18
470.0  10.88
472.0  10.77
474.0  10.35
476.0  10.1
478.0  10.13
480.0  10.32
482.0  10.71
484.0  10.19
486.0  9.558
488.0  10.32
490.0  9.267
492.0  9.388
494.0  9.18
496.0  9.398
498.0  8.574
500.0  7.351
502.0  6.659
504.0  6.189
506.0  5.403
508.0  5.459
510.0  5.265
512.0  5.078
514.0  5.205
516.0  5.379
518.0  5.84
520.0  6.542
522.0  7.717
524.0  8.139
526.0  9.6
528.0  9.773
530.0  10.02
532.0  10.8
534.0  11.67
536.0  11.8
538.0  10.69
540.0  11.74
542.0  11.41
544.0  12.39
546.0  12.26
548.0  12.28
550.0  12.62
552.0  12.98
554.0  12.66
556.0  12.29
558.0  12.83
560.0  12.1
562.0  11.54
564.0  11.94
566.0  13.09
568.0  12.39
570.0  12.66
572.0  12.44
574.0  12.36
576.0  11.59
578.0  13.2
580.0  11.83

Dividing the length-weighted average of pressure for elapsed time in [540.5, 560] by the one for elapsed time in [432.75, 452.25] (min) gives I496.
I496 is 1.37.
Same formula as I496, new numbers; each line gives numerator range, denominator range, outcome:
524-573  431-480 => 1.14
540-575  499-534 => 1.71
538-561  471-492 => 1.21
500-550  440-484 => 0.84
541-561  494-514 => 1.86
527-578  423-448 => 1.27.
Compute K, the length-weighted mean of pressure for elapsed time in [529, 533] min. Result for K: 10.4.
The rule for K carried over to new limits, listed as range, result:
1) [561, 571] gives 12.3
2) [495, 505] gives 7.63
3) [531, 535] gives 11.2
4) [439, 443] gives 9.4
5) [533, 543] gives 11.5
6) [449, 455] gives 10.2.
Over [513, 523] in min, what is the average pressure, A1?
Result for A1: 6.14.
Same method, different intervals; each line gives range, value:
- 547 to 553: 12.6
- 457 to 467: 12.2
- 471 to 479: 10.3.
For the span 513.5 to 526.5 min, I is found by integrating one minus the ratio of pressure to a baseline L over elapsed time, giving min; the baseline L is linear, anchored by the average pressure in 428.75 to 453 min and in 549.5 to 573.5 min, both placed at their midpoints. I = 5.1 min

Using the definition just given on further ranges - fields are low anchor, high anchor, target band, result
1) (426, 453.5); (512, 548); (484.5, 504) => 1.4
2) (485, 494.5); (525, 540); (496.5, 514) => 6.5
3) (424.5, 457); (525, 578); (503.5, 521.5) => 8.8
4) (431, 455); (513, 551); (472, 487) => -1.2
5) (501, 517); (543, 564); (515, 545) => -2.3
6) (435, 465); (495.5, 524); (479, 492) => -3.3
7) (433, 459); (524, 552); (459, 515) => 6.7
